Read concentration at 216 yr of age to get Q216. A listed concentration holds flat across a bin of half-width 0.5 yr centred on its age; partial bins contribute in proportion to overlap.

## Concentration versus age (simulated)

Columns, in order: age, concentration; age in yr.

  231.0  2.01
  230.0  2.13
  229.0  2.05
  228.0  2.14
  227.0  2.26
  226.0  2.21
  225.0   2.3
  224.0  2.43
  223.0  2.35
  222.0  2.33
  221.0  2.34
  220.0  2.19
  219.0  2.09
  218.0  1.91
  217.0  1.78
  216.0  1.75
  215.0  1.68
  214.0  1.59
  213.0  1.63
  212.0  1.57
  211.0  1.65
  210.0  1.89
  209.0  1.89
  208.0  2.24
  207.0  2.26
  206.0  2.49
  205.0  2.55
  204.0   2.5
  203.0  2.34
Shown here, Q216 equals 1.75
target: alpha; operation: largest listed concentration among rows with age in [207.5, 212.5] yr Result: 2.24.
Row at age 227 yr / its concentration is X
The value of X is 2.26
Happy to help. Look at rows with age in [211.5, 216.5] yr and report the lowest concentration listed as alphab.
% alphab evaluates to 1.57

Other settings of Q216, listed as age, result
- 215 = 1.68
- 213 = 1.63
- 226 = 2.21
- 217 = 1.78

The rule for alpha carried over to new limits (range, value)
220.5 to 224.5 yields 2.43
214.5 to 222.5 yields 2.34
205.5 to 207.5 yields 2.49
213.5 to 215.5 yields 1.68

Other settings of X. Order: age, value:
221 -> 2.34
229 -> 2.05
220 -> 2.19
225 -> 2.3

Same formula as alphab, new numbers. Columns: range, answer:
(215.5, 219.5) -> 1.75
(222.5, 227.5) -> 2.21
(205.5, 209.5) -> 1.89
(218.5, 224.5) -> 2.09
